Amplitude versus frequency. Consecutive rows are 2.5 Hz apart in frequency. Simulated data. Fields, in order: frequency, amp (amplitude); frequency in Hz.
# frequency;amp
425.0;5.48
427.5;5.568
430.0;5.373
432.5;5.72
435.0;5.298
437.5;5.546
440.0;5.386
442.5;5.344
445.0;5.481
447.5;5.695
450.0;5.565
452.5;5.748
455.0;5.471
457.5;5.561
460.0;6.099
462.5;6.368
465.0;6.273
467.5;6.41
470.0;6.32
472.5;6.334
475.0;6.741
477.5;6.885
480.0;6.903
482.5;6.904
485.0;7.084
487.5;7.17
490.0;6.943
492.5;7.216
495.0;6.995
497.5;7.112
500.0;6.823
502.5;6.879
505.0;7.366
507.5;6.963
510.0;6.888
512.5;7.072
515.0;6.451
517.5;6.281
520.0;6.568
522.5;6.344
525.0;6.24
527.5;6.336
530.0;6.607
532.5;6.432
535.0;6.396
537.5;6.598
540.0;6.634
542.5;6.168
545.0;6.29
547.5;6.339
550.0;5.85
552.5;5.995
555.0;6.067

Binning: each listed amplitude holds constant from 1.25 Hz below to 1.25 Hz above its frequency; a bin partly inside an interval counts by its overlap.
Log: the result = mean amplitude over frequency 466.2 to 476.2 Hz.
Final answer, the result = 6.45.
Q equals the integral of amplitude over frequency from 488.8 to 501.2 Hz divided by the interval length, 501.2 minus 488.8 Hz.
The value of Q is 7.02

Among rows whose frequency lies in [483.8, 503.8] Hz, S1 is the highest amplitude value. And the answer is 7.216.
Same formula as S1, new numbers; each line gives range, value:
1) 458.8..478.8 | 6.885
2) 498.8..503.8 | 6.879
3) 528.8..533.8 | 6.607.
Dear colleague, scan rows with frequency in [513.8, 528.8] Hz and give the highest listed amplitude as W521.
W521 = 6.568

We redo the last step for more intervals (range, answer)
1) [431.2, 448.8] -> 5.72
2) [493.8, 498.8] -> 7.112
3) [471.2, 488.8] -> 7.17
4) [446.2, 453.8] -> 5.748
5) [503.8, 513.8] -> 7.366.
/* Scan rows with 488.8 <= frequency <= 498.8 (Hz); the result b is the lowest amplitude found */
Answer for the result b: 6.943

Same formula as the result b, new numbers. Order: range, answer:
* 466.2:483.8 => 6.32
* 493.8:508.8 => 6.823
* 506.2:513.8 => 6.888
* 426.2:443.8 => 5.298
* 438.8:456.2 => 5.344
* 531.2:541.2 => 6.396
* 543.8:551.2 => 5.85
